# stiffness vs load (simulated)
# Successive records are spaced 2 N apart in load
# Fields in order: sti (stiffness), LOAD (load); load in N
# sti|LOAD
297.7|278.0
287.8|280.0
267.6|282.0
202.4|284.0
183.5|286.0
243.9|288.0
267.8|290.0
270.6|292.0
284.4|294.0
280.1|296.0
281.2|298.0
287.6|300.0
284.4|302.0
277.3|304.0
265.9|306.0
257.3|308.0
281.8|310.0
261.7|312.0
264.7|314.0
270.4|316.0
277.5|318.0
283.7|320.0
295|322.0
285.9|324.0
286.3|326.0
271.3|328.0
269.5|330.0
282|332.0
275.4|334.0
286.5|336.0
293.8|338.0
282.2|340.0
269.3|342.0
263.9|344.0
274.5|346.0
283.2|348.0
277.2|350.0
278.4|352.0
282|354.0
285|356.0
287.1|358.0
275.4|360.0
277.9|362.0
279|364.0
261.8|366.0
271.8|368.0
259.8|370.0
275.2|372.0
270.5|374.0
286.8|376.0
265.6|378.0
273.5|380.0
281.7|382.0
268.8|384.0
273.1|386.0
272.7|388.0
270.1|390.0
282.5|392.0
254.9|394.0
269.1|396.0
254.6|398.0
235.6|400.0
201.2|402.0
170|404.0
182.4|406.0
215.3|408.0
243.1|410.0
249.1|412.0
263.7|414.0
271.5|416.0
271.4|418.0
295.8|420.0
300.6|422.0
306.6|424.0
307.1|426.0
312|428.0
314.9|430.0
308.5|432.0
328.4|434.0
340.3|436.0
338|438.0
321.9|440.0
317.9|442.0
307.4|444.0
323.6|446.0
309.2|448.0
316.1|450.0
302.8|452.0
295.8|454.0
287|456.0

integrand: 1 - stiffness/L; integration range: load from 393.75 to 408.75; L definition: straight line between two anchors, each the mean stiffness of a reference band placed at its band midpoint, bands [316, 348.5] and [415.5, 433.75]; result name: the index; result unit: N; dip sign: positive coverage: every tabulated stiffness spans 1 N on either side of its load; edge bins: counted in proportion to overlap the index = 3.8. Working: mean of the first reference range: 280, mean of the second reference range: 301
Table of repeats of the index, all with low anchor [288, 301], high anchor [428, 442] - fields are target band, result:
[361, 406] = 6.8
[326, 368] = 2.3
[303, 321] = 0.7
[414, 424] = 1.1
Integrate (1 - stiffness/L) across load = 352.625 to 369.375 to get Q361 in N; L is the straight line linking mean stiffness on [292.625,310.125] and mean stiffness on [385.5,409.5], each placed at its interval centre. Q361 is -1.5 N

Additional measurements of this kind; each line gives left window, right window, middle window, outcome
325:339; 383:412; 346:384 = -2.1 N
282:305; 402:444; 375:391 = 0.1 N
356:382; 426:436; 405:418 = 2.7 N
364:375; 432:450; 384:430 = 5.6 N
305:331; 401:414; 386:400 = -2.6 N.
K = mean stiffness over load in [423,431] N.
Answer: 310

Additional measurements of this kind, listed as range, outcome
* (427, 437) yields 321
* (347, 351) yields 280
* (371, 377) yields 278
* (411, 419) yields 264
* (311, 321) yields 272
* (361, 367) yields 273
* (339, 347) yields 272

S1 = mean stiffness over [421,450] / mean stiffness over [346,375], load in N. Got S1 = 1.1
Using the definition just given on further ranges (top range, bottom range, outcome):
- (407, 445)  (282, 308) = 1.13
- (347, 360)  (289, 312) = 1.02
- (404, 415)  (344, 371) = 0.82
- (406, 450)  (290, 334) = 1.07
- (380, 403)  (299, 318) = 0.96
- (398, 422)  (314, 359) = 0.86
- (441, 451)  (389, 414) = 1.33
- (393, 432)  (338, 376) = 0.94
